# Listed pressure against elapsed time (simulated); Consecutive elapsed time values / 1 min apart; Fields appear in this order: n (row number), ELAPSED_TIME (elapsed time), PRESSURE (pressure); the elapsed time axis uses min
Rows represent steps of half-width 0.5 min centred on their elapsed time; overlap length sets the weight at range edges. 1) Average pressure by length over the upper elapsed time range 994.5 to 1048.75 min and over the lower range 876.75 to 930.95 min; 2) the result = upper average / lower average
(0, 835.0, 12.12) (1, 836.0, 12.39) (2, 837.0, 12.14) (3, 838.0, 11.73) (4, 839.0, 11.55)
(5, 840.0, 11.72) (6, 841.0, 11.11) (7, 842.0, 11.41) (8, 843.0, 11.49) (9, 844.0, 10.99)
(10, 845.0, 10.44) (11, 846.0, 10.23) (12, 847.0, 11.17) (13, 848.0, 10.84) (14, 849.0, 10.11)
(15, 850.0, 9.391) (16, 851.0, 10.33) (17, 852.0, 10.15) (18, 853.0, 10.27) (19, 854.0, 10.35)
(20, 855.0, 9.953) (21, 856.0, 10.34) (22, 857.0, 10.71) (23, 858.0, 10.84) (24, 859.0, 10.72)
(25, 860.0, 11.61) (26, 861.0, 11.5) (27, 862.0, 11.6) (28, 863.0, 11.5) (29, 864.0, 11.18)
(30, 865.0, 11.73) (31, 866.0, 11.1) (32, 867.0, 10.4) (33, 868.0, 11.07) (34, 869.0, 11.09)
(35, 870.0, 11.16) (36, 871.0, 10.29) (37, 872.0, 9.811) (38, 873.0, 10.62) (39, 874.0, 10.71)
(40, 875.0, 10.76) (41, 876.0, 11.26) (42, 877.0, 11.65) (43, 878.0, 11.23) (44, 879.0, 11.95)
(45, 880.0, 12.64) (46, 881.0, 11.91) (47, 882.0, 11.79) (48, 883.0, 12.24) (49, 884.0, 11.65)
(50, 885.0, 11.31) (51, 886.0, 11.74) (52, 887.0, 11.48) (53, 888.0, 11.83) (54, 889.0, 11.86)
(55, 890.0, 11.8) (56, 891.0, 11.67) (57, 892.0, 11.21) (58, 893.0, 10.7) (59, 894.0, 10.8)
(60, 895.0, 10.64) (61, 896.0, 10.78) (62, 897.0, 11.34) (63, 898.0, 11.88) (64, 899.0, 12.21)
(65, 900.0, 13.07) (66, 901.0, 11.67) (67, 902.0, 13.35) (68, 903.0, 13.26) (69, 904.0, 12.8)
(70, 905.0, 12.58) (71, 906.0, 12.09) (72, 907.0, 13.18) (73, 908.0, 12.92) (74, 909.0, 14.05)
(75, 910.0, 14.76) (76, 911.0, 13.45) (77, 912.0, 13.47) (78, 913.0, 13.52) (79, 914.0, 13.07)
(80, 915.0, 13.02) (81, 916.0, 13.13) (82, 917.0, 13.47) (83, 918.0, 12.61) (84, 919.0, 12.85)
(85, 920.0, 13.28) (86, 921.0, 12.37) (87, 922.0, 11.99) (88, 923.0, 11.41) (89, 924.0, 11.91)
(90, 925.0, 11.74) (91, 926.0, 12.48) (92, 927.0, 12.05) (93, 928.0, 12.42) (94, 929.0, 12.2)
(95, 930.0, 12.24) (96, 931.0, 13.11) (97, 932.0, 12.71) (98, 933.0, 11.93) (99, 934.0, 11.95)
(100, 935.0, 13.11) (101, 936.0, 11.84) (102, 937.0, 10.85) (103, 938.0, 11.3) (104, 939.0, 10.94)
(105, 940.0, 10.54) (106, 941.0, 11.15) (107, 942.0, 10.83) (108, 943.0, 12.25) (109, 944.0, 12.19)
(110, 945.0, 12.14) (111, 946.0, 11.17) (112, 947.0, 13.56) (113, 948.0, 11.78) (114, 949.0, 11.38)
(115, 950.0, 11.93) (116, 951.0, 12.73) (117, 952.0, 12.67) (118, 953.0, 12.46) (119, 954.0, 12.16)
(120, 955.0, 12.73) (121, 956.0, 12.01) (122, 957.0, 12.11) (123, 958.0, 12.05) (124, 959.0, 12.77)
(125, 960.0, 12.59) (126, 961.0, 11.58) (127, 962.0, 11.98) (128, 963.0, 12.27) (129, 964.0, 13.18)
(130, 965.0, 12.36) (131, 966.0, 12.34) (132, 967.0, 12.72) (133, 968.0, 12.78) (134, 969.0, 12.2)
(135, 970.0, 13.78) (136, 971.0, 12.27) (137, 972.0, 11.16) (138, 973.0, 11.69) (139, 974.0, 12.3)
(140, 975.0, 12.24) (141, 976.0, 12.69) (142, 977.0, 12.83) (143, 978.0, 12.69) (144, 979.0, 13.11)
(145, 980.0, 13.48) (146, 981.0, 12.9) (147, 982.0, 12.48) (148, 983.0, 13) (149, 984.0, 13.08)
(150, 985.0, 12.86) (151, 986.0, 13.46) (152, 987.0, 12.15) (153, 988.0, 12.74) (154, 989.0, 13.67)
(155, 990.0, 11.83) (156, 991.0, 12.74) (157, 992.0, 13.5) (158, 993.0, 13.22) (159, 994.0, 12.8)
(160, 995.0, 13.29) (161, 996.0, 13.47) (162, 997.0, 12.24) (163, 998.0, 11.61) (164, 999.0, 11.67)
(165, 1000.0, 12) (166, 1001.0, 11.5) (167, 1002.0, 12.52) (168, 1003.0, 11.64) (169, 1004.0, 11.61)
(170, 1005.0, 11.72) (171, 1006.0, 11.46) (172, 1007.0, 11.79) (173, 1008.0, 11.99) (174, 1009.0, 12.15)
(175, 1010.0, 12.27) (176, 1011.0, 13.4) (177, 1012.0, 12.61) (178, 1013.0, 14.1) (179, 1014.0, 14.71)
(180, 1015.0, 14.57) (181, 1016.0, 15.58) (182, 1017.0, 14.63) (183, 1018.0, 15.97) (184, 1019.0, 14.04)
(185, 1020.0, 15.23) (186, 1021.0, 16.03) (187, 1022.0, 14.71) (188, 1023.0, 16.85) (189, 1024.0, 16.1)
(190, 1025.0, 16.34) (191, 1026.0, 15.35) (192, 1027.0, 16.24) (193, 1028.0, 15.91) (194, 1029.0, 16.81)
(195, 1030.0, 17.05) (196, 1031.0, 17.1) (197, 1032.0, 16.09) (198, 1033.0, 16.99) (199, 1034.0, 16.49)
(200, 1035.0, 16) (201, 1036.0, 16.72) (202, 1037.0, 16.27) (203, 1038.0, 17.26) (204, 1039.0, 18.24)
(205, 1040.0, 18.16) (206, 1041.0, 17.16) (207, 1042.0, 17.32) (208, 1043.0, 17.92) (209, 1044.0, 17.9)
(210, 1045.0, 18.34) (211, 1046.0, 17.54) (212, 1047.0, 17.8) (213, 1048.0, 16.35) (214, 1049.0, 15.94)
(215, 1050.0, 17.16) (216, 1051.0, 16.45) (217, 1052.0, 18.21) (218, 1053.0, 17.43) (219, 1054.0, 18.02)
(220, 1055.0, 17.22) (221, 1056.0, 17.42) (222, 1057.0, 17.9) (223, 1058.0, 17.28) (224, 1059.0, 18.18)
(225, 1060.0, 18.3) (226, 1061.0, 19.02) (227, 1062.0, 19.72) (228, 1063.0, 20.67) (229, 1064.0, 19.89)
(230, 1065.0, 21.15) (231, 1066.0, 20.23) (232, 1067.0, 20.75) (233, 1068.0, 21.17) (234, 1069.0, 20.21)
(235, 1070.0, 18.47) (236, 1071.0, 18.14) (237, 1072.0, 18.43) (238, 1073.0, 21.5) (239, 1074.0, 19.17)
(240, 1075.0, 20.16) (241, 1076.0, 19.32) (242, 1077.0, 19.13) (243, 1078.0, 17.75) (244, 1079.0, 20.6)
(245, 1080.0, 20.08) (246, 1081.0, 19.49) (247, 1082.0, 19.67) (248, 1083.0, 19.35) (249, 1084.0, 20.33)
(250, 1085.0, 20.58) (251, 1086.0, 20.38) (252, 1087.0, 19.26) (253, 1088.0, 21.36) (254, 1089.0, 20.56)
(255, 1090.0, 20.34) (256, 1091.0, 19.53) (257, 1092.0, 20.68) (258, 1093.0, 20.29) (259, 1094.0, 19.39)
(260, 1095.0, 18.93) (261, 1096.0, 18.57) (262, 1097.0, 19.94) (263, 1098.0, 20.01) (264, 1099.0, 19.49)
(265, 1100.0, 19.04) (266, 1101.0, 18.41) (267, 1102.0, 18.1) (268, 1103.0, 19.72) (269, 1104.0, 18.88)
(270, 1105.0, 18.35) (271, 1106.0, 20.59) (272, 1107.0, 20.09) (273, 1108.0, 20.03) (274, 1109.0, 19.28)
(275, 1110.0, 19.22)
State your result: 1.22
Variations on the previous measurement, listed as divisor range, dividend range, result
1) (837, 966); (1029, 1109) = 1.59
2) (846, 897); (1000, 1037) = 1.32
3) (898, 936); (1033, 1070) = 1.42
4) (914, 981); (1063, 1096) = 1.62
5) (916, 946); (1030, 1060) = 1.43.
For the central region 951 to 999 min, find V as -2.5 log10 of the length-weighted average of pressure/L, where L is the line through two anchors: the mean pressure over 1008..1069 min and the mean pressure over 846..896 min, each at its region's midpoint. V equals 0.16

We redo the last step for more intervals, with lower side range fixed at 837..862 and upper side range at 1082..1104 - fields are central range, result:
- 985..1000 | 0.252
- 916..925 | 0.078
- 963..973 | 0.211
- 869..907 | 0.056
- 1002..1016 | 0.293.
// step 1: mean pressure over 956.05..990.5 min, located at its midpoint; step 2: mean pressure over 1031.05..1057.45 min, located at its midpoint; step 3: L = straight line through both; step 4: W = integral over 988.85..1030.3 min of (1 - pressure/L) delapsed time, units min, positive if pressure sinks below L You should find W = 3.5 min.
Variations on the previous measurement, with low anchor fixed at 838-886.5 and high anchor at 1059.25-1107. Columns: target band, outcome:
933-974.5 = 7.17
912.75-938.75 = 2.17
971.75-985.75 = 2.65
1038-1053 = 0.62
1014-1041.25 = 2.08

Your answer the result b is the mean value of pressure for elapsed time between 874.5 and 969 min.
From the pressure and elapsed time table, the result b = 12.2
